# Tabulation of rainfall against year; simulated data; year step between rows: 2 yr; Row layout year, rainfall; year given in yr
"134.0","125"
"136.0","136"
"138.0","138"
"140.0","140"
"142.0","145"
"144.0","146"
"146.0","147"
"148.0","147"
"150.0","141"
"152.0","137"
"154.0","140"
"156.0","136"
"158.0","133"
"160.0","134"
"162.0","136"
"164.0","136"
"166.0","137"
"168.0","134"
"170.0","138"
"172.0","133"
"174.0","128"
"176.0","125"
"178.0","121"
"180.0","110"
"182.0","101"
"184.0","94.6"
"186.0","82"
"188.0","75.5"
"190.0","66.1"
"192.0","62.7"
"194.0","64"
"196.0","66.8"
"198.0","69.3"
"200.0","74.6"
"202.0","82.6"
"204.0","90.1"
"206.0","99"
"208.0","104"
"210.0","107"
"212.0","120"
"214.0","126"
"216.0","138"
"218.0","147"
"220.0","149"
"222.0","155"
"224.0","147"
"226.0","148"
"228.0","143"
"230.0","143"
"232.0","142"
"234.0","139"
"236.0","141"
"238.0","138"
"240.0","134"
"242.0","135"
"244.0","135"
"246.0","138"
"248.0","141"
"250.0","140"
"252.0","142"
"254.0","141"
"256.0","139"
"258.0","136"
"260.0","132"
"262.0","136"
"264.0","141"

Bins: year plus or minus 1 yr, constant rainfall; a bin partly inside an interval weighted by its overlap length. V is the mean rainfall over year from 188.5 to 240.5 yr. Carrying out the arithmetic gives 115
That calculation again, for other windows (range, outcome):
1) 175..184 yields 112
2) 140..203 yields 115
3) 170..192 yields 103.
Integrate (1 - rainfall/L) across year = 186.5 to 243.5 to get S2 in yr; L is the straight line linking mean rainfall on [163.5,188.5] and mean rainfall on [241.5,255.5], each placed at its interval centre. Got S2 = 6.8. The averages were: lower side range 117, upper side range 139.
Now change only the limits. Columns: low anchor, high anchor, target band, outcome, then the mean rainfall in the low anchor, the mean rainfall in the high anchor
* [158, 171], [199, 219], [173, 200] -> 7.5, 136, 109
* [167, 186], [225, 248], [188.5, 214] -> 8.5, 118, 140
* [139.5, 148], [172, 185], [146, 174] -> -1.4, 145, 115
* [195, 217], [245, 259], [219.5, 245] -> -4.4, 97.9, 140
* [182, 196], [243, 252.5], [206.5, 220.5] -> -3.2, 75.5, 139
